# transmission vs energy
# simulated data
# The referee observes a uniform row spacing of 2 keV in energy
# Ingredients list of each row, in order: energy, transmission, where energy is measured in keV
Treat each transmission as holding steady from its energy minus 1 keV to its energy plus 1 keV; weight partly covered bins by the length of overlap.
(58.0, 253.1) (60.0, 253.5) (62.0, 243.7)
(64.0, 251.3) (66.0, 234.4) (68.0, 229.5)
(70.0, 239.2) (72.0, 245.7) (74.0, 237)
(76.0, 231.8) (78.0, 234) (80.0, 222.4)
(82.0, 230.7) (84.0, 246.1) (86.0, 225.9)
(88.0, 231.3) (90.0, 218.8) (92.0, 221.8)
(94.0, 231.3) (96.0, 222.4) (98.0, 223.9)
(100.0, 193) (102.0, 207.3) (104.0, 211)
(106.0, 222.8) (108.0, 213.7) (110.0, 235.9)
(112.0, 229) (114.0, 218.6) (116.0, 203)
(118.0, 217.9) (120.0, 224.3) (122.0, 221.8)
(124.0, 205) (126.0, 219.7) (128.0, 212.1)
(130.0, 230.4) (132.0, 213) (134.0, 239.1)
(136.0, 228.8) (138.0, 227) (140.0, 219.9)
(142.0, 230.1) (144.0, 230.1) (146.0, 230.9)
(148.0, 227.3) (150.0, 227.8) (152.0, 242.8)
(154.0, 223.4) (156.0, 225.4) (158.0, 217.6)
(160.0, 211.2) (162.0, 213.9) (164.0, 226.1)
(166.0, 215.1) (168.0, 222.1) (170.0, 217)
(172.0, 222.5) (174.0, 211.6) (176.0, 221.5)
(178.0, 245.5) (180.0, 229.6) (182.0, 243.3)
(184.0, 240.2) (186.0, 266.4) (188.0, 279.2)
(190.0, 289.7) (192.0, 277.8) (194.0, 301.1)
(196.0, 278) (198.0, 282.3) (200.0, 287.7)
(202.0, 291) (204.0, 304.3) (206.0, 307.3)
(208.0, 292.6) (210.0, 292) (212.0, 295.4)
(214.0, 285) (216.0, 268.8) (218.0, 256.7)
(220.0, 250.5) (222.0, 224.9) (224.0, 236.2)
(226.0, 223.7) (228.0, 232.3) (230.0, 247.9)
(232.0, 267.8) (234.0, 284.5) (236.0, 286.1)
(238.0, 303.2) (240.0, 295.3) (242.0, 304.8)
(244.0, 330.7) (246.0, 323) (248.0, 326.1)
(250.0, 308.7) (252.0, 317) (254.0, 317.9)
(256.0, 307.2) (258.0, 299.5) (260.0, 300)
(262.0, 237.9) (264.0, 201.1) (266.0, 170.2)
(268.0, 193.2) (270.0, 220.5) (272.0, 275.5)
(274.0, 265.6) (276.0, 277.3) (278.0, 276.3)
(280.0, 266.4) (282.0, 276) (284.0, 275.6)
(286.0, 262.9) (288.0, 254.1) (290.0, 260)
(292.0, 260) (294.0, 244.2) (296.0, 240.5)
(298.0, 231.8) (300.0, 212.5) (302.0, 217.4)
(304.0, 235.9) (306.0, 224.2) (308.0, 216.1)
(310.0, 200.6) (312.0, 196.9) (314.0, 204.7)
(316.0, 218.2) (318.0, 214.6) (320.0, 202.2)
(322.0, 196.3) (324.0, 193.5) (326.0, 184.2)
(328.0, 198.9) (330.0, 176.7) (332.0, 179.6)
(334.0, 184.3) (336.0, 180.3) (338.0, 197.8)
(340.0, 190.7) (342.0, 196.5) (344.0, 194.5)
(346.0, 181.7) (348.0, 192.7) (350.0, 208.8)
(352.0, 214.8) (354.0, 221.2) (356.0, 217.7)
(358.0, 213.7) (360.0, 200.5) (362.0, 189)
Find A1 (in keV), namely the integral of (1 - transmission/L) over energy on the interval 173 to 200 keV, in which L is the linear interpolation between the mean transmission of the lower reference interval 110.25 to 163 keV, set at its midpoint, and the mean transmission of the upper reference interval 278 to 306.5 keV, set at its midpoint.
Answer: -3.4 keV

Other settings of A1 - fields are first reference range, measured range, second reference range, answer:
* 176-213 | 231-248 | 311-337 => -3.7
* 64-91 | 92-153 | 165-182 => 1.9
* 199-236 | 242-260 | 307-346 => -4.9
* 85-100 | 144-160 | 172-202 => 1.3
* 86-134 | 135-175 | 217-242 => 1.9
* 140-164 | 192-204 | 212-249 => -1.6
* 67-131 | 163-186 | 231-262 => 3.1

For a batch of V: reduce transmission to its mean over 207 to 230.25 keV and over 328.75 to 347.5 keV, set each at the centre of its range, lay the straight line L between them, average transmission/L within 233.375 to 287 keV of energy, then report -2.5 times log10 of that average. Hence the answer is -0.18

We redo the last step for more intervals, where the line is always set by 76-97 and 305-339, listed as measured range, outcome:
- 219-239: -0.213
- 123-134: 0.025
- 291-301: -0.179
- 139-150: -0.032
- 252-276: -0.242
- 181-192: -0.224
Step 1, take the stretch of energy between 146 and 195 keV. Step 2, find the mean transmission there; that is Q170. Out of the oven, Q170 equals 237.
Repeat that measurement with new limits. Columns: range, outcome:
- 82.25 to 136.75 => 221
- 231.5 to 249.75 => 304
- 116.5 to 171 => 223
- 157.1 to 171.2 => 218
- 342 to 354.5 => 201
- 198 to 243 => 275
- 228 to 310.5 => 264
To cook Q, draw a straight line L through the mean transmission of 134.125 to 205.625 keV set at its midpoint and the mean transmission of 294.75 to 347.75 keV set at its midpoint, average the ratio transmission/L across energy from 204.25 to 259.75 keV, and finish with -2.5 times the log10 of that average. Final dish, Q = -0.25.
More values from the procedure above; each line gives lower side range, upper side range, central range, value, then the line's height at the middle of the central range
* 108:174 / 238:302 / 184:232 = -0.108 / 246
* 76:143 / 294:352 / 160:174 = -0.005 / 217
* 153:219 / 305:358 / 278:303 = -0.165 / 216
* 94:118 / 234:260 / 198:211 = -0.052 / 281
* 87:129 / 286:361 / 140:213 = -0.161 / 216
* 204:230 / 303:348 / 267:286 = -0.137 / 228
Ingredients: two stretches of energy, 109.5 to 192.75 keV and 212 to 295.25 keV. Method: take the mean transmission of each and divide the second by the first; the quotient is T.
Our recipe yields 1.2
